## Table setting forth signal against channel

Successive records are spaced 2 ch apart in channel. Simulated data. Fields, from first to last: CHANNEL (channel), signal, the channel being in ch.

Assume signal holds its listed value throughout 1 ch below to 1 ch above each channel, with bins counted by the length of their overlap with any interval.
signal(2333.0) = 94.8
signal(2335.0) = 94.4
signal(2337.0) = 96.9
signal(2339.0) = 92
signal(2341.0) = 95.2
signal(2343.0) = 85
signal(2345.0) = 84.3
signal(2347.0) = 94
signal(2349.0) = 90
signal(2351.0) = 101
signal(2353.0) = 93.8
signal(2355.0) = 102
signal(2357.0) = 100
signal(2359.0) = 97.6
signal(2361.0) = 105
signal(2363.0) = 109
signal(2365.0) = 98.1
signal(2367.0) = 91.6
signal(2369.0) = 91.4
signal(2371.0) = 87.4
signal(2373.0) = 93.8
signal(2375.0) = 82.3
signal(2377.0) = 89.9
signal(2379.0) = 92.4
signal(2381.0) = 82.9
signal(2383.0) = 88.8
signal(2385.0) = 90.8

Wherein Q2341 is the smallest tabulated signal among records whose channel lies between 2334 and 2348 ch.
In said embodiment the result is 84.3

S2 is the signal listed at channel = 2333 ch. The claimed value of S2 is 94.8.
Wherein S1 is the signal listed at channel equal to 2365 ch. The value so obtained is 98.1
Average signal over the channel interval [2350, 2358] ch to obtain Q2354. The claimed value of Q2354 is 99.2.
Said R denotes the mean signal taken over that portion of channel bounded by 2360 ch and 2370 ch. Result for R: 99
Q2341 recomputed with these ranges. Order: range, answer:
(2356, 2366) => 97.6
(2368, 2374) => 87.4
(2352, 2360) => 93.8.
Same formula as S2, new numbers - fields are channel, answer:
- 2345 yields 84.3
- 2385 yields 90.8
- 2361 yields 105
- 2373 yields 93.8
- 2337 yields 96.9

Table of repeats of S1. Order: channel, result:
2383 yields 88.8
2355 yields 102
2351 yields 101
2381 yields 82.9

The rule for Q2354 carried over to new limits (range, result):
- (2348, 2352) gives 95.5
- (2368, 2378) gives 89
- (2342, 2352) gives 90.9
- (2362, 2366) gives 104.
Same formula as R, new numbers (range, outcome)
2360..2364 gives 107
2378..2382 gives 87.7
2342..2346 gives 84.7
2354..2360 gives 99.9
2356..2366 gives 102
